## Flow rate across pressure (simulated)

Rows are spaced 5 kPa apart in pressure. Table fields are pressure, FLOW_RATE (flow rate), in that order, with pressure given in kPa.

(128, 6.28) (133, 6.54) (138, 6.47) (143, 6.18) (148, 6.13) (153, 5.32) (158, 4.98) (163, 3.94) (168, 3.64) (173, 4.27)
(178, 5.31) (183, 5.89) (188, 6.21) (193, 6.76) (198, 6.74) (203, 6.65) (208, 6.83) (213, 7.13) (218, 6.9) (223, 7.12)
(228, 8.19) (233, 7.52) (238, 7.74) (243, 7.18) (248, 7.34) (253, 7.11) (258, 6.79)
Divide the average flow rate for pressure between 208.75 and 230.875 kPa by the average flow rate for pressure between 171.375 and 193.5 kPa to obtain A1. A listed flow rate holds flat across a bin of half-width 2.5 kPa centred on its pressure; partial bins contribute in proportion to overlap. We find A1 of 1.29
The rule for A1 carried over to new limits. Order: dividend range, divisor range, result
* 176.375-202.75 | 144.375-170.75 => 1.29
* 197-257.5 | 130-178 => 1.36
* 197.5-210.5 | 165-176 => 1.68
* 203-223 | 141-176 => 1.41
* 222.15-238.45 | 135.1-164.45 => 1.38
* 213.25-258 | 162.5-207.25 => 1.31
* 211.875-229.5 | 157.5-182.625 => 1.62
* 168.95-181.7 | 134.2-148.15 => 0.75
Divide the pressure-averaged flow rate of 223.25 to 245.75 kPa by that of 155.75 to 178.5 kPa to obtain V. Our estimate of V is 1.75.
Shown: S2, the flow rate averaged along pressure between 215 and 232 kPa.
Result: 7.41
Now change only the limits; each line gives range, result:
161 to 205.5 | 5.51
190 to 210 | 6.73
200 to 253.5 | 7.25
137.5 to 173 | 5.1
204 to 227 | 7.05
